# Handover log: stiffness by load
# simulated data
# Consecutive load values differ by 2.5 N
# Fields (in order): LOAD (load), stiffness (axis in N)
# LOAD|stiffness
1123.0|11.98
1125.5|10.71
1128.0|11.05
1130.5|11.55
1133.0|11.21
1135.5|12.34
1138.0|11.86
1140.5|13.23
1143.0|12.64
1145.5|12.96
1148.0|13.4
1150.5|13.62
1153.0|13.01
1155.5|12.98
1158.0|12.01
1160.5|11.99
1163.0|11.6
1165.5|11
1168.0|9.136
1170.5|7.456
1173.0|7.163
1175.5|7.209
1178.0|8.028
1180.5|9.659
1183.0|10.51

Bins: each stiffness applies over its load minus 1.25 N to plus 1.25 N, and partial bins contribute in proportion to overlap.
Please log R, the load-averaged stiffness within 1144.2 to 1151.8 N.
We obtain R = 13.3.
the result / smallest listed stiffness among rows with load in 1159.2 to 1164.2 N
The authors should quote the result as 11.6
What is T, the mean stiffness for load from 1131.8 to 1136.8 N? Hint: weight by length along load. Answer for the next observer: 11.8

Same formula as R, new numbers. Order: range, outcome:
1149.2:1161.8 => 12.7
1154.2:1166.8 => 11.9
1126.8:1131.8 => 11.3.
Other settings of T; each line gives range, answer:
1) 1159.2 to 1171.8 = 10.2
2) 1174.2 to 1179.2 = 7.61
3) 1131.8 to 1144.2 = 12.3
